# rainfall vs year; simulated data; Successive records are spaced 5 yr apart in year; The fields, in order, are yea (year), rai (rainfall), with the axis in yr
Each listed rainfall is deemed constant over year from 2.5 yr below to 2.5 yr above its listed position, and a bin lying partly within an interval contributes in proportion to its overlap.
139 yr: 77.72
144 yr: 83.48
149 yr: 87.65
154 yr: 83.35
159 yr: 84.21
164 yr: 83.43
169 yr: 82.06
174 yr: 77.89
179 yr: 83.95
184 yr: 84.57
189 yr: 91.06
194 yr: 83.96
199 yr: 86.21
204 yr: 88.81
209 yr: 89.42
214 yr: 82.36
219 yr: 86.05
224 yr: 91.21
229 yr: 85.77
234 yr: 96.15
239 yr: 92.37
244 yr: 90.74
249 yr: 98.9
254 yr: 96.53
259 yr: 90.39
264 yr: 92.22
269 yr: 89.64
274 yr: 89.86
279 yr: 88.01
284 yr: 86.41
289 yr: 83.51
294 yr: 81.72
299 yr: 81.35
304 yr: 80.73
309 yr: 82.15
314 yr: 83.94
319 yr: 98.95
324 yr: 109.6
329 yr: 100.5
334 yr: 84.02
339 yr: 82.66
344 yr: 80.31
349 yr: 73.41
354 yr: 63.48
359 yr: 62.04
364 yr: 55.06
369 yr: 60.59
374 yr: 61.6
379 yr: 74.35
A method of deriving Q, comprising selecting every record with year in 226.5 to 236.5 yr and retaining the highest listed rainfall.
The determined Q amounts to 96.15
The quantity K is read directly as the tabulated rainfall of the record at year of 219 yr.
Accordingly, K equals 86.05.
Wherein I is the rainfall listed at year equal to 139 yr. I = 77.72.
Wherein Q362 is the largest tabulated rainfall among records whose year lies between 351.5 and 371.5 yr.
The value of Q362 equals 63.48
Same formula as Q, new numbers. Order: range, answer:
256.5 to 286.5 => 92.22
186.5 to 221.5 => 91.06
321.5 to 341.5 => 109.6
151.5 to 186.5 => 84.57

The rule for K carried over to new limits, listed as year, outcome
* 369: 60.59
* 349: 73.41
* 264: 92.22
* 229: 85.77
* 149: 87.65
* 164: 83.43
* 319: 98.95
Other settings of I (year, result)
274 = 89.86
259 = 90.39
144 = 83.48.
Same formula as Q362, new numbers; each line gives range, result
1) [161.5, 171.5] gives 83.43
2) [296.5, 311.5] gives 82.15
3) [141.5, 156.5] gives 87.65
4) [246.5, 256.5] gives 98.9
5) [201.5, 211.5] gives 89.42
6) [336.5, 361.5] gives 82.66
